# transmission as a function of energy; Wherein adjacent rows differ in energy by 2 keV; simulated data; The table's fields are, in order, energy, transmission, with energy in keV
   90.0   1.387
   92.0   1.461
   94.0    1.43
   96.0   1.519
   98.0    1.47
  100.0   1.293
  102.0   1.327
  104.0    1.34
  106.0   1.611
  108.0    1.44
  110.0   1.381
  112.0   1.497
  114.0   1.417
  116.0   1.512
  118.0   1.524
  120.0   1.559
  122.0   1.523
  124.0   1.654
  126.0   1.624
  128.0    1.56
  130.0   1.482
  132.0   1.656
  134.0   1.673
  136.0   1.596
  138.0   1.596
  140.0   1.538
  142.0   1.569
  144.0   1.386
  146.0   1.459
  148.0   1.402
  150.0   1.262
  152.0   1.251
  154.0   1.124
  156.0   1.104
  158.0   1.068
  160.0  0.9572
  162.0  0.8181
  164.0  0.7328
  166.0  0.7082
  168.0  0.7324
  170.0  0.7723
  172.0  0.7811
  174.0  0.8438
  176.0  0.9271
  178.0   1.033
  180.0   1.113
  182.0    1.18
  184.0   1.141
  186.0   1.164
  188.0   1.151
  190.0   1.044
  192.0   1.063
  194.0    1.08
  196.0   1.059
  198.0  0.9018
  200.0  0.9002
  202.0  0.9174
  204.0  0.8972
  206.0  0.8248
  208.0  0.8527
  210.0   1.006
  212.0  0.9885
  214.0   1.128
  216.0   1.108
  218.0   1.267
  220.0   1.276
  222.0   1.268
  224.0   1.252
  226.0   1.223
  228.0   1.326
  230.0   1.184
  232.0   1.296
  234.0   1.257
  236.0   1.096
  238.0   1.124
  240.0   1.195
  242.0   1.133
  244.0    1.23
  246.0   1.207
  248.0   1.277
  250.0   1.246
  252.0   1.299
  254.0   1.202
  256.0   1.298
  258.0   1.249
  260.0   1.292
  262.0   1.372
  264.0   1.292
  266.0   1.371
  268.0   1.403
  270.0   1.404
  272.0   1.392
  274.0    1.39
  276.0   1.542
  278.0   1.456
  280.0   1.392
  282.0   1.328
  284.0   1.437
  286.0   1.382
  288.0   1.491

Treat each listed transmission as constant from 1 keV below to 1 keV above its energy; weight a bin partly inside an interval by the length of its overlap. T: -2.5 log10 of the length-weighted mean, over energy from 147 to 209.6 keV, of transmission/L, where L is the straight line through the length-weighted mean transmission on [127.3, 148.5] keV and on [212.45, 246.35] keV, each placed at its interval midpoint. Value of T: 0.37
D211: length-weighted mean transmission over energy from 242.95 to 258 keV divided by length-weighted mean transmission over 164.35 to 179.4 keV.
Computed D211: 1.50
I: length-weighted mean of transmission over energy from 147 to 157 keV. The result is 1.23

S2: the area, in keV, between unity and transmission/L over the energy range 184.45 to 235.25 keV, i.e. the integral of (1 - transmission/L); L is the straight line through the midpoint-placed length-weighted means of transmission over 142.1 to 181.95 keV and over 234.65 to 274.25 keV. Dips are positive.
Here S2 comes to 2.8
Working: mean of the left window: 1.04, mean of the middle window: 1.1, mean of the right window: 1.27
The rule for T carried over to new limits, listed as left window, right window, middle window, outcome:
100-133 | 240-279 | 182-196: 0.258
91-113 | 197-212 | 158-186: 0.162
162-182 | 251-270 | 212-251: -0.042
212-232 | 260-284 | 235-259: 0.080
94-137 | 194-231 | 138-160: 0.039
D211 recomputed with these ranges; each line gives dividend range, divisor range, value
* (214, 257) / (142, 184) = 1.17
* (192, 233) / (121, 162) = 0.77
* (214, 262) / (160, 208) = 1.30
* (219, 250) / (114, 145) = 0.79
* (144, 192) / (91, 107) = 0.73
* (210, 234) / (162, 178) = 1.50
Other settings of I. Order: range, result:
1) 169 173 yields 0.777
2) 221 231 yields 1.25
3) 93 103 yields 1.41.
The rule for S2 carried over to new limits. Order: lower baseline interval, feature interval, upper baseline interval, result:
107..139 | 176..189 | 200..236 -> 1.6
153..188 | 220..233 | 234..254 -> -1.3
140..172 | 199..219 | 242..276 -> 3.6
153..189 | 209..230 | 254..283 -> -0.4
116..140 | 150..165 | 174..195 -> 3.4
